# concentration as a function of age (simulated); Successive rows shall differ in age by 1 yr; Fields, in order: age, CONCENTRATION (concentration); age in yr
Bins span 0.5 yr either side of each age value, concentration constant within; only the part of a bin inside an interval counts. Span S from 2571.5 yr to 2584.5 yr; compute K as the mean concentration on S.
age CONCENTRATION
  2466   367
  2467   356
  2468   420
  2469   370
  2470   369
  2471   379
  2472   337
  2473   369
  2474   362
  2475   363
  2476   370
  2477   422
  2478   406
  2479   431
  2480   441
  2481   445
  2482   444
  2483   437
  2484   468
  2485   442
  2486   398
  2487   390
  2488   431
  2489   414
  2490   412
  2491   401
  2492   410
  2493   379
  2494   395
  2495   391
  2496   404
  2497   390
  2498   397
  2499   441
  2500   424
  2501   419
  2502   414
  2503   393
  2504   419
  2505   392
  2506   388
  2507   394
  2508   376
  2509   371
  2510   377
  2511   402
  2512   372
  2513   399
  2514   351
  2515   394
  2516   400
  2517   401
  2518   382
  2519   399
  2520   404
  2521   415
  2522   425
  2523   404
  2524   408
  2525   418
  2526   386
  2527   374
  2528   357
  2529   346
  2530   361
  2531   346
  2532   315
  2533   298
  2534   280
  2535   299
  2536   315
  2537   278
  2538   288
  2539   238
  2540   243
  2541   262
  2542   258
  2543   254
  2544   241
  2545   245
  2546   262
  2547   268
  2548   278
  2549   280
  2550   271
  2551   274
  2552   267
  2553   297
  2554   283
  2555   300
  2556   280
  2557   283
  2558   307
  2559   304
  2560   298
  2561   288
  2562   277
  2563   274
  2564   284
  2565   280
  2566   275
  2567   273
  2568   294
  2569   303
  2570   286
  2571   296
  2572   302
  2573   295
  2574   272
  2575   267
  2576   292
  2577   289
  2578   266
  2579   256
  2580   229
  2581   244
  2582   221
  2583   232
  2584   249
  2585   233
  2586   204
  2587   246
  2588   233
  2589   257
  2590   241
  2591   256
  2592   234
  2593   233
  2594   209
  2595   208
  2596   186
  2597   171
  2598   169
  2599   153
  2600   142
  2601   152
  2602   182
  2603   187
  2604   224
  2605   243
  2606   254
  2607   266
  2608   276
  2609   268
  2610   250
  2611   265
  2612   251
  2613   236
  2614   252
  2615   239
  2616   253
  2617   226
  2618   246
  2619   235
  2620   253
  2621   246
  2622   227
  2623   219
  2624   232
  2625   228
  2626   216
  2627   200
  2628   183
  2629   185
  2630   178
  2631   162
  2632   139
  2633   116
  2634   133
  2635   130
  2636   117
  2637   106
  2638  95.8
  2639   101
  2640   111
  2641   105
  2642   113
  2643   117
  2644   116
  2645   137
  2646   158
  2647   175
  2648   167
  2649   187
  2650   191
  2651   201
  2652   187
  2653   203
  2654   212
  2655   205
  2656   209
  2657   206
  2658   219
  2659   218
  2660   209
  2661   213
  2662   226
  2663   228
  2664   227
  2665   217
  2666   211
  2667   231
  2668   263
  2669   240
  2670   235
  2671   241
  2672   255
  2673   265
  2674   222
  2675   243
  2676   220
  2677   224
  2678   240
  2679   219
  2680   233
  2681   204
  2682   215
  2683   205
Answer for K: 263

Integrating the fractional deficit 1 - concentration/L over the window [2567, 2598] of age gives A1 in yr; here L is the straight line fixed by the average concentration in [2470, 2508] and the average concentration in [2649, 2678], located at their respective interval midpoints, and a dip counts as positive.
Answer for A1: 5.9 yr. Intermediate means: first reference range 405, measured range 249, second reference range 222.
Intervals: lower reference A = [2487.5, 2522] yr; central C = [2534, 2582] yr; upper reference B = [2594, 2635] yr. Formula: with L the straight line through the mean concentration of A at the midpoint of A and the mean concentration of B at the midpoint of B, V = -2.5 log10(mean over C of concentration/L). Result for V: 0.11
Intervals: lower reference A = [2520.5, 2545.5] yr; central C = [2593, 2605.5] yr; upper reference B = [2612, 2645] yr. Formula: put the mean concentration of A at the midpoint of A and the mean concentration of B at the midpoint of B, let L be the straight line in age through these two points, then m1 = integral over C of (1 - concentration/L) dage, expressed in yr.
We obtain 2.0 yr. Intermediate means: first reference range 322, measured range 187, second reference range 179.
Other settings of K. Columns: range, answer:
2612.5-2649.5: 177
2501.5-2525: 395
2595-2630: 220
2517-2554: 318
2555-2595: 265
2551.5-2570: 287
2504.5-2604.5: 292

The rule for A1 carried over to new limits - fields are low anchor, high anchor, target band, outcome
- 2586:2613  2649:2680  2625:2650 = 8.52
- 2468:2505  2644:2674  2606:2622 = 0.67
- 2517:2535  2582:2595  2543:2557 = 1.98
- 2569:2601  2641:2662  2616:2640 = 2.51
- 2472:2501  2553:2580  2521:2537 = -0.52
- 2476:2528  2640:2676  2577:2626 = 7.86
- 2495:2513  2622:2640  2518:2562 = 2.71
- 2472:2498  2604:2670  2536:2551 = 2.89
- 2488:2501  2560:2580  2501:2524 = -1.15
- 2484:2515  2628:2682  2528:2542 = 2.16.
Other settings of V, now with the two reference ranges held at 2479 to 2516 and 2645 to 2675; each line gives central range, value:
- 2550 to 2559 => 0.18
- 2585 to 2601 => 0.37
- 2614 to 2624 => 0.10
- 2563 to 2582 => 0.15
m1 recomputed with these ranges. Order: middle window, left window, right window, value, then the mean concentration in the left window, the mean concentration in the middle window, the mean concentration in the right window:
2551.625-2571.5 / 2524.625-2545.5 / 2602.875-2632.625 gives -0.56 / 304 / 288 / 228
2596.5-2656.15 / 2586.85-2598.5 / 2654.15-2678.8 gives 8.83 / 219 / 190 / 227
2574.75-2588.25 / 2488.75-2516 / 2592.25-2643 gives 0.59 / 397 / 247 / 195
